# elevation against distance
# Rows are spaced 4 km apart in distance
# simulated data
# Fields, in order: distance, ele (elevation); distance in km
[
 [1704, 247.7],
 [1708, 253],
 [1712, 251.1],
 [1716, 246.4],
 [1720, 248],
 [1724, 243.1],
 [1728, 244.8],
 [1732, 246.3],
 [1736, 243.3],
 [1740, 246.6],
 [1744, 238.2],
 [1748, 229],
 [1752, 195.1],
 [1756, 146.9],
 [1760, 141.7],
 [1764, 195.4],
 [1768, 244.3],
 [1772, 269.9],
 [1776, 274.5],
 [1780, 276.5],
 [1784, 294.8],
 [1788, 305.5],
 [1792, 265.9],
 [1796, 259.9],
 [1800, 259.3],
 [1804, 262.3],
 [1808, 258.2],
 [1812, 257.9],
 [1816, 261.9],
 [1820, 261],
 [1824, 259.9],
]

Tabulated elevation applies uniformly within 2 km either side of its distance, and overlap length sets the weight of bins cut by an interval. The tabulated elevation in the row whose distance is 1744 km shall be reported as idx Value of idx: 238.2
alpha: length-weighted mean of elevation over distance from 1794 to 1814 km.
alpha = 260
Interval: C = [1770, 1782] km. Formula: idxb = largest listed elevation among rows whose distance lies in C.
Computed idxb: 276.5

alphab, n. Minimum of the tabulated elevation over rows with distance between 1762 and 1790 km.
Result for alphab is 195.4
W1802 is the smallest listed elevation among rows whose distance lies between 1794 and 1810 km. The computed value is 258.2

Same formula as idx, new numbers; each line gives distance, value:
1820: 261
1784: 294.8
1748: 229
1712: 251.1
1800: 259.3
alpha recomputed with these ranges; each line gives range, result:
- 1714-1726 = 246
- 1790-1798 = 263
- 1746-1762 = 178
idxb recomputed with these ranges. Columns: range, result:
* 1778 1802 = 305.5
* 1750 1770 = 244.3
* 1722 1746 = 246.6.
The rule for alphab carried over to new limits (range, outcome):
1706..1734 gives 243.1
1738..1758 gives 146.9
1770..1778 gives 269.9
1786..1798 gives 259.9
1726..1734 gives 244.8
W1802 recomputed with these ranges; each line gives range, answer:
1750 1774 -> 141.7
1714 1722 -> 246.4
